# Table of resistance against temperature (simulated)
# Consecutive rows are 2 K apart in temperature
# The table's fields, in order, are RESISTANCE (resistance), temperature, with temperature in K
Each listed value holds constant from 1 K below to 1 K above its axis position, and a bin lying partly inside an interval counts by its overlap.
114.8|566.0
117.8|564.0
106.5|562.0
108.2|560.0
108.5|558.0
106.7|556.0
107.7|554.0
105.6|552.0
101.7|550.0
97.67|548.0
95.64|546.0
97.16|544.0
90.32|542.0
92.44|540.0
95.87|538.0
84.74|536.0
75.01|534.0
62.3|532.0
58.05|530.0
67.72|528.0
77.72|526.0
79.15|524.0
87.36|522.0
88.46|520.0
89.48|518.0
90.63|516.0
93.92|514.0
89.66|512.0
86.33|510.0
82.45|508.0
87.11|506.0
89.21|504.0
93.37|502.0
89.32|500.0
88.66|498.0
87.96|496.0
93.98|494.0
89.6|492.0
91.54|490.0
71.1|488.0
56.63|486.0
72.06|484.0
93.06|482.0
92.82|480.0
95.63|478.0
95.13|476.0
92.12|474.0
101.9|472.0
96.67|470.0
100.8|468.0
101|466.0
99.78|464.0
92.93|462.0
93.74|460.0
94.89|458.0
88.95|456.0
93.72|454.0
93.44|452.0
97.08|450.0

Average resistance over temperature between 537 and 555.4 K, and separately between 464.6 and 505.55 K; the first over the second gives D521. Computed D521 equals 1.10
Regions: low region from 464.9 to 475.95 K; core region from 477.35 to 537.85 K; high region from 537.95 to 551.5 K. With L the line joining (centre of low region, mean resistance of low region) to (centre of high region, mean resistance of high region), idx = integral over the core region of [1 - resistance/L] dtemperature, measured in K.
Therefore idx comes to 8.5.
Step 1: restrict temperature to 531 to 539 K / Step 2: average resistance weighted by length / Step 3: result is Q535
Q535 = 79.5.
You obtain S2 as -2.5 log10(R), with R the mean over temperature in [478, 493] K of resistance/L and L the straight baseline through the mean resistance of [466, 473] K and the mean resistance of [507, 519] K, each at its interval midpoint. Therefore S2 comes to 0.170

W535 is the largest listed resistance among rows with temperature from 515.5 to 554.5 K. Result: 107.7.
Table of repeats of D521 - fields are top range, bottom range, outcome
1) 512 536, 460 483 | 0.83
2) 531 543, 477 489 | 1.04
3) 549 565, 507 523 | 1.22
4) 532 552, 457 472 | 0.94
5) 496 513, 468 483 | 0.92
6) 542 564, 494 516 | 1.16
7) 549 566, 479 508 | 1.27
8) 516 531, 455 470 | 0.82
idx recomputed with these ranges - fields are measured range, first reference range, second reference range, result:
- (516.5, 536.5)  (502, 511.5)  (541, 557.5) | 3.45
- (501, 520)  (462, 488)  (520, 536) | -2.26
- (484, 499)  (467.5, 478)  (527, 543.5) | 1.53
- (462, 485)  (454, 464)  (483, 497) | -1.88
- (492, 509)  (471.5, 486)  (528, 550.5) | -0.26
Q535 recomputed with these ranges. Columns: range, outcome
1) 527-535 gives 65.8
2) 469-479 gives 96.3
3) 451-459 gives 92.8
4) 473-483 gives 93.8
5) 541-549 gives 95.2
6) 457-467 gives 96.5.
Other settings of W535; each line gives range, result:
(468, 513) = 101.9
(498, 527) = 93.92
